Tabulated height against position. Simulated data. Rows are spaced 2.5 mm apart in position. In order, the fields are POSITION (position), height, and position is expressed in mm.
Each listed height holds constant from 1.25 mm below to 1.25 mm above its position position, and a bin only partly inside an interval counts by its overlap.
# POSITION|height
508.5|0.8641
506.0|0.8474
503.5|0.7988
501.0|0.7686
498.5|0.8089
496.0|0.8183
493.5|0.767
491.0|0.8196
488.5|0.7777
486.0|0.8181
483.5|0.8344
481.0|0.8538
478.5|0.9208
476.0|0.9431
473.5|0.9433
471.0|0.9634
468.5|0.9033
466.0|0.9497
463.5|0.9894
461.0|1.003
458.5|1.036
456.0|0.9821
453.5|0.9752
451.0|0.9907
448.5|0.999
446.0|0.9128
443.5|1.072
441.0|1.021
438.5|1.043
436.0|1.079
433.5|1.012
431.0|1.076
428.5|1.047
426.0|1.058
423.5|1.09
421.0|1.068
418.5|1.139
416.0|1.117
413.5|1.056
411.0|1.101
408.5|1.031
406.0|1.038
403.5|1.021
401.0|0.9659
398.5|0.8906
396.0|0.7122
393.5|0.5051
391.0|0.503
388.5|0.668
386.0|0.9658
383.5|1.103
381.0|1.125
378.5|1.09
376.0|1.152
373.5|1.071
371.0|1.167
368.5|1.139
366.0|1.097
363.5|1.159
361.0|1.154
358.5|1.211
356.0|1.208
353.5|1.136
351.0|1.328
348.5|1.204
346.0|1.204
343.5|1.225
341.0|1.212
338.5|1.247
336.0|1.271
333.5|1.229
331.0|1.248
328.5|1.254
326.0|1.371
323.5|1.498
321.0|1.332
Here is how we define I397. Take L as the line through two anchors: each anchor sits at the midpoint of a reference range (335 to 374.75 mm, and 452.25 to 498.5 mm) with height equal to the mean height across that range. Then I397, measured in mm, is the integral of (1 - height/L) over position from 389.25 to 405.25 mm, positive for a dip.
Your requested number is 4.6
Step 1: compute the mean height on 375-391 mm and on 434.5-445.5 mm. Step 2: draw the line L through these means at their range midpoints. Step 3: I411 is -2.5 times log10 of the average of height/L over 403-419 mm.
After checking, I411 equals -0.07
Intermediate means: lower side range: 0.975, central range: 1.07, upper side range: 1.04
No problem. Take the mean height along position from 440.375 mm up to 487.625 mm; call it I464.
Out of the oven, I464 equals 0.951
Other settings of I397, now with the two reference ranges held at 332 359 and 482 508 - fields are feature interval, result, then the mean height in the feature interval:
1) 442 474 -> -2.4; 0.98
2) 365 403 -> 6.0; 0.944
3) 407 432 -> -1.5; 1.08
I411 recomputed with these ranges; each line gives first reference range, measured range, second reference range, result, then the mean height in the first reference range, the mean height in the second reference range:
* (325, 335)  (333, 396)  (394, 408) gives 0.02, 1.27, 0.909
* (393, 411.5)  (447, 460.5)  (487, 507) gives -0.17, 0.917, 0.8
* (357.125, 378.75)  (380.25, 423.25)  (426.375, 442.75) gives 0.16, 1.14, 1.05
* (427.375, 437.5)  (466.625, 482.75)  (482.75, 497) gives -0.06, 1.05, 0.805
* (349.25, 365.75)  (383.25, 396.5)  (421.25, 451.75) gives 0.49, 1.19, 1.04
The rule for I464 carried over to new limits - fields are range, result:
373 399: 0.884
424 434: 1.05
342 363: 1.21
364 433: 1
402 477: 1.02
